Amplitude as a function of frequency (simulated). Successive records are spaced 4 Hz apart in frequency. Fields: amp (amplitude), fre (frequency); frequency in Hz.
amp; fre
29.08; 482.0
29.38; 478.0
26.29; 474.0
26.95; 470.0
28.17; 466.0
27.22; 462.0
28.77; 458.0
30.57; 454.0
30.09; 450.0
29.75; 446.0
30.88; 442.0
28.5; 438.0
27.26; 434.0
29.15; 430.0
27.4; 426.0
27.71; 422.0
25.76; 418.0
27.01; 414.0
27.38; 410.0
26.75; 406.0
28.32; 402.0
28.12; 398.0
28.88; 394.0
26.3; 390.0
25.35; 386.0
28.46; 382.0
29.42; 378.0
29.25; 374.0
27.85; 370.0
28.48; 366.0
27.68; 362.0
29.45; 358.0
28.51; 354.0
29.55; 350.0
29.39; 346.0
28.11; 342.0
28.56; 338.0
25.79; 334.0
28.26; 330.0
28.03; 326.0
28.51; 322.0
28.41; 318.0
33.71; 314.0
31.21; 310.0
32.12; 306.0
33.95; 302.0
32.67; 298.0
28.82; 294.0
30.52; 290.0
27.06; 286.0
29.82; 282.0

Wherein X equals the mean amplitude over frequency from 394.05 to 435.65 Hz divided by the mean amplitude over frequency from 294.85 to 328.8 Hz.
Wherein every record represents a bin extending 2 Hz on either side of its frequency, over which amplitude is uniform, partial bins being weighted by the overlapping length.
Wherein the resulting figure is 0.89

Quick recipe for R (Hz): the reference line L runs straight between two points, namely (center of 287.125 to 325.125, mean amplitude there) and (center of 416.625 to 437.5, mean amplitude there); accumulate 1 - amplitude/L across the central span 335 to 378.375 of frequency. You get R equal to 1.3 Hz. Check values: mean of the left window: 30.9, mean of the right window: 27.6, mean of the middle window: 28.7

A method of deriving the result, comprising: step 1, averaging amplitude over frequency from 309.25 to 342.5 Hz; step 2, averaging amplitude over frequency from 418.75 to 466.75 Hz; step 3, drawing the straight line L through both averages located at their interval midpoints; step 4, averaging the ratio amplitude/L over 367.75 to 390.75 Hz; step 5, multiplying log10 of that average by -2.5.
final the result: 0.04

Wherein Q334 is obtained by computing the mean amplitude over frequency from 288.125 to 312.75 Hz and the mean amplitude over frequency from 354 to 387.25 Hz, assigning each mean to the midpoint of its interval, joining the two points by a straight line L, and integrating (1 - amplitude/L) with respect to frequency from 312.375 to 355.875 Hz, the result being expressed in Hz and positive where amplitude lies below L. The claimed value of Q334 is 1.8 Hz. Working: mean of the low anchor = 31.6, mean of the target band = 28.8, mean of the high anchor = 28.3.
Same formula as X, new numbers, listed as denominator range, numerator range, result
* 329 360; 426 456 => 1.03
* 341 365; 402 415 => 0.95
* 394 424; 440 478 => 1.05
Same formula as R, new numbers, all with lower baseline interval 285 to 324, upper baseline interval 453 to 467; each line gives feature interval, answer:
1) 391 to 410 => 1.0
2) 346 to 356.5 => 0.4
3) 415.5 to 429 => 0.9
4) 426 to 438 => 0.4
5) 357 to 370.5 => 0.7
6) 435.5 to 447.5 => -0.3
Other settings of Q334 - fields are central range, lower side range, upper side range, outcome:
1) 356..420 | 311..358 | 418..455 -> 2.4 Hz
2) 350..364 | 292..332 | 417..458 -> 0.6 Hz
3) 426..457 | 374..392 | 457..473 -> -1.9 Hz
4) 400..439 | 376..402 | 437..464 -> 1.5 Hz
